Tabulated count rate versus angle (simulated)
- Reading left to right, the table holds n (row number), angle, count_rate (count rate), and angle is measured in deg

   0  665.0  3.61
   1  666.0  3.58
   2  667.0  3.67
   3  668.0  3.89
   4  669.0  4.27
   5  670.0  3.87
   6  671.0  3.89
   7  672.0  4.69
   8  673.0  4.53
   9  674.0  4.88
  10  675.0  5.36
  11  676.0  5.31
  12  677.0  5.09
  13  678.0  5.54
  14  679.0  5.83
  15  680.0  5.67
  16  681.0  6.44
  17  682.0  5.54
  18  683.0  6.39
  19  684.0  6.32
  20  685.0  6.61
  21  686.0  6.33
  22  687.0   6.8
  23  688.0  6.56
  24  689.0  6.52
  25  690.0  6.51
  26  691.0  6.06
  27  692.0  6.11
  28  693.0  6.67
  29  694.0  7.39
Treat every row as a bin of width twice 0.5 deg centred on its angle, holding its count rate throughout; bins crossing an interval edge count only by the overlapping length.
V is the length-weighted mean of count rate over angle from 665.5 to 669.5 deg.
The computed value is 3.85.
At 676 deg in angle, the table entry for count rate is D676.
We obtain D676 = 5.31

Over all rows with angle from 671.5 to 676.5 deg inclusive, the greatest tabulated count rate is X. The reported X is 5.36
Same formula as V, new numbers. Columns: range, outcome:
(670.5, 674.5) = 4.5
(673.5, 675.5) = 5.12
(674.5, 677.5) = 5.25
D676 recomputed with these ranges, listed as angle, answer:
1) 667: 3.67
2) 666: 3.58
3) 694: 7.39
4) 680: 5.67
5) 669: 4.27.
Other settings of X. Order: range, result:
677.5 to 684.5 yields 6.44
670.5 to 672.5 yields 4.69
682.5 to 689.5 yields 6.8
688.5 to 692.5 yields 6.52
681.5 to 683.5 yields 6.39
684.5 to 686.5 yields 6.61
